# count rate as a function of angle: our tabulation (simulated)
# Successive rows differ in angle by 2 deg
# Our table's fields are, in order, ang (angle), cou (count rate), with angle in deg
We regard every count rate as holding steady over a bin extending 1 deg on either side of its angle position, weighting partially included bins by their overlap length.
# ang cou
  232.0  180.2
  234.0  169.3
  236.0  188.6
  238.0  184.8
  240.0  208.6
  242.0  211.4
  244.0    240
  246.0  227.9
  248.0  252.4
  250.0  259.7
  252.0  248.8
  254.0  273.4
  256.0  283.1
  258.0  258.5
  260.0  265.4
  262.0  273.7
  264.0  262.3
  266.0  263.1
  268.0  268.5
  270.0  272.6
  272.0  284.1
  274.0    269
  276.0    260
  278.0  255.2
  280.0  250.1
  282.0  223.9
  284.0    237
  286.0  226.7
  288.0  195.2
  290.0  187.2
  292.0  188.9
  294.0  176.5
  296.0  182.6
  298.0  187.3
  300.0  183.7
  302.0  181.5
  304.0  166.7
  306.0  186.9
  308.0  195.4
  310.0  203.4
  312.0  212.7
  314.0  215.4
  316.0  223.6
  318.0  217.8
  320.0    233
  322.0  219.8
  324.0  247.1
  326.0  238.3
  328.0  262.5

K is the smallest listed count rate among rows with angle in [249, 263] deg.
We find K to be 248.8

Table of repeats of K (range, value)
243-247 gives 227.9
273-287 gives 223.9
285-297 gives 176.5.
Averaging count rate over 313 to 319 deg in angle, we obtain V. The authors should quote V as 219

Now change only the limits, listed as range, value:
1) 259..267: 266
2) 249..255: 261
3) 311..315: 214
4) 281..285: 230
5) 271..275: 277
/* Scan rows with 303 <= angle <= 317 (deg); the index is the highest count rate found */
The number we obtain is 223.6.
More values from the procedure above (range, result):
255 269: 283.1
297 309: 195.4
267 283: 284.1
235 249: 252.4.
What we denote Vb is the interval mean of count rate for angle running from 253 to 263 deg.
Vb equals 271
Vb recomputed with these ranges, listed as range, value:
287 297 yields 186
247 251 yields 256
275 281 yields 255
